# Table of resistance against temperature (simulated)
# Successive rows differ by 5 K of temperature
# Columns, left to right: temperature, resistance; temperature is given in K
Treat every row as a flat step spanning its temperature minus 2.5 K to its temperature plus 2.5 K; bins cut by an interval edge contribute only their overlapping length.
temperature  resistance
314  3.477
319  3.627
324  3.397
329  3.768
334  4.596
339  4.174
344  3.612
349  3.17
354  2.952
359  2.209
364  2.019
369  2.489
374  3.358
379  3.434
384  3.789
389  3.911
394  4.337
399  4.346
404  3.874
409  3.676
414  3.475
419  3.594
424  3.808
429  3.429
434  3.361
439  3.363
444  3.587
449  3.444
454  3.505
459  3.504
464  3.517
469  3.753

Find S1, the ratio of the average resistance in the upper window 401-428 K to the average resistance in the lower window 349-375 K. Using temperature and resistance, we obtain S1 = 1.41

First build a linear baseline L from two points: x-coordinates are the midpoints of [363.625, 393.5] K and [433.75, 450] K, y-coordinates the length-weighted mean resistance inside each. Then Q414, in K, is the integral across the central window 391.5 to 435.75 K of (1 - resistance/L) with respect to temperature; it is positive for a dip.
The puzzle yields -4.97 K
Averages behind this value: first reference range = 3.33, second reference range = 3.45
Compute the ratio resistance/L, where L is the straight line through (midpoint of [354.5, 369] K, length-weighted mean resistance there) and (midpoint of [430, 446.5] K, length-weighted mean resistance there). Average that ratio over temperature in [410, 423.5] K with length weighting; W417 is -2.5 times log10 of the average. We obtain -0.15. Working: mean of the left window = 2.29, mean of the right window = 3.44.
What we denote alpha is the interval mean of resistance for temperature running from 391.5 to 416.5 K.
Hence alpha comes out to 3.94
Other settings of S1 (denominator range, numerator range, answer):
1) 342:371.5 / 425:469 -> 1.28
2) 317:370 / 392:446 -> 1.13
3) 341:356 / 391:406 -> 1.27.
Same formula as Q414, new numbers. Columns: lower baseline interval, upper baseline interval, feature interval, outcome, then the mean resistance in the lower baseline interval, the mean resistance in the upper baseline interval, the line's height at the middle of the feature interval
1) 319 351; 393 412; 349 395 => 9.3 K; 3.78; 4.02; 3.91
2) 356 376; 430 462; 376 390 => -5.0 K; 2.51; 3.46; 2.71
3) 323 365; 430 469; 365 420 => -3.2 K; 3.37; 3.49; 3.42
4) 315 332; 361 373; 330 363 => -4.3 K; 3.62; 2.39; 2.97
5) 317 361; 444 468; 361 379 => 4.1 K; 3.51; 3.52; 3.52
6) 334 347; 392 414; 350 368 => 6.9 K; 4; 3.99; 4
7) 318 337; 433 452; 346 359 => 3.0 K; 3.87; 3.45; 3.78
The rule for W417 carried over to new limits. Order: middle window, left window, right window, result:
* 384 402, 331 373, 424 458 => -0.241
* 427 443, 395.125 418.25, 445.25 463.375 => 0.073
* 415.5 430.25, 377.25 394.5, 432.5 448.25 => -0.015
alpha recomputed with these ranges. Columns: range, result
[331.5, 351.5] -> 3.89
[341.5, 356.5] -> 3.24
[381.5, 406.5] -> 4.05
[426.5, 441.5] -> 3.38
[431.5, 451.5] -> 3.44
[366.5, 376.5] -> 2.92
